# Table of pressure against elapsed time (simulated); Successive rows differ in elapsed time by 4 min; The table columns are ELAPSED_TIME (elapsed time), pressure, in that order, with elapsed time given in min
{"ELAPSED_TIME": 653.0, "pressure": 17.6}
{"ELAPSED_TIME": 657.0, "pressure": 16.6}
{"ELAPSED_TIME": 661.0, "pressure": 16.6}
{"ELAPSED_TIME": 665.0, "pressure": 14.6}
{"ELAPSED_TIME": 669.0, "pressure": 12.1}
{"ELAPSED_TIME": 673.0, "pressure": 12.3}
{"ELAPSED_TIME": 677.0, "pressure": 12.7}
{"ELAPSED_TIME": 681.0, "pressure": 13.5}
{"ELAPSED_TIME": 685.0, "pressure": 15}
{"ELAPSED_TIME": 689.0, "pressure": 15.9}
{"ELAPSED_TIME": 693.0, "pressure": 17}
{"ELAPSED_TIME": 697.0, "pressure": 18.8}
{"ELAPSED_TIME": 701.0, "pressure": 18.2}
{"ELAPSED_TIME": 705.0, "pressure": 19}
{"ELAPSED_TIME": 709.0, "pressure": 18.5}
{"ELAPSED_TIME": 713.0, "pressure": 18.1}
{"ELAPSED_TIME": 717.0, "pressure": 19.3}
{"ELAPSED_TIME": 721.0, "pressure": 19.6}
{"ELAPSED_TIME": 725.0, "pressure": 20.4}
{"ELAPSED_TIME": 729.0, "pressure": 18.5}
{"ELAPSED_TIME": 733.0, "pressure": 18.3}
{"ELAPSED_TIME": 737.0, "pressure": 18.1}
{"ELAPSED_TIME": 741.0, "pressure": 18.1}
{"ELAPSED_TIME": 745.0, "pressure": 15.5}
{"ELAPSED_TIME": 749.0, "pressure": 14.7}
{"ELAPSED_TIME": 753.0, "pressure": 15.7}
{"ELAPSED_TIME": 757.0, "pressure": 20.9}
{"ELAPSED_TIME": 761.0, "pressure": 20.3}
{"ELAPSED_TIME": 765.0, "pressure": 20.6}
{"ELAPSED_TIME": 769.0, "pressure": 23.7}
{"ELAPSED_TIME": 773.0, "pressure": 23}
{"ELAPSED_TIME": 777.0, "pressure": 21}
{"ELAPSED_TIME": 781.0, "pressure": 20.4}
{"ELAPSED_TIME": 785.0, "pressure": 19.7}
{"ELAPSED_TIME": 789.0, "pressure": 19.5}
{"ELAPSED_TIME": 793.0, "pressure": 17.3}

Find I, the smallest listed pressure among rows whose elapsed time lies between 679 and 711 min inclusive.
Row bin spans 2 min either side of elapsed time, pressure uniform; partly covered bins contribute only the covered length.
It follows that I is 13.5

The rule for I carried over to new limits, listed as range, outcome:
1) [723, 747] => 15.5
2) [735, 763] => 14.7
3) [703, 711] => 18.5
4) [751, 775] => 15.7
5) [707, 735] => 18.1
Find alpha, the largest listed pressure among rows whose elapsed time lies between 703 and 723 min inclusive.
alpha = 19.6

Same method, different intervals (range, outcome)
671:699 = 18.8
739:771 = 23.7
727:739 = 18.5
